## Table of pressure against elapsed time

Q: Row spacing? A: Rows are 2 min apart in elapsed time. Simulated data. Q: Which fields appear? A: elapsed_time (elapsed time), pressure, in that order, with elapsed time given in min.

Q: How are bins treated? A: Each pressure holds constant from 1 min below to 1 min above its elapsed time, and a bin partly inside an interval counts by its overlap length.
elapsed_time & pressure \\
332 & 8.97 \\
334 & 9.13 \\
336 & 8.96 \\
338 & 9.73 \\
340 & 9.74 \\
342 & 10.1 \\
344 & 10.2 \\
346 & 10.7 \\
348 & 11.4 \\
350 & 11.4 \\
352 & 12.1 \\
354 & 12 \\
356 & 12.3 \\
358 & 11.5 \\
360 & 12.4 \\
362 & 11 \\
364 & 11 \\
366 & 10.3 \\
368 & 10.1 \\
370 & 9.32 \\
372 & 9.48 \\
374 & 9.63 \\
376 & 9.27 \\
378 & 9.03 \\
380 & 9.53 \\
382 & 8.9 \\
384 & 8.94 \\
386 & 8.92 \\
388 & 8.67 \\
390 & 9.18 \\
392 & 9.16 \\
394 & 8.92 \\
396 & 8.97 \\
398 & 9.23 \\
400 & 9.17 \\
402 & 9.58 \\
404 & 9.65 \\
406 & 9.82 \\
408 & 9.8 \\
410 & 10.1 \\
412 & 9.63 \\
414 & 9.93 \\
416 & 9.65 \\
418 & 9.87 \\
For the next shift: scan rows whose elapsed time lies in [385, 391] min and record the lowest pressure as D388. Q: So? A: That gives 8.67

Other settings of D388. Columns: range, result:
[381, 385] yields 8.9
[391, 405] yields 8.92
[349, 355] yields 11.4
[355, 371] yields 9.32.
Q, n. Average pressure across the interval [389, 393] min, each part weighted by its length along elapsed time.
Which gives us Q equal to 9.17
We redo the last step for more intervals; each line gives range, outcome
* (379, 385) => 9.12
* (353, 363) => 11.8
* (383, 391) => 8.93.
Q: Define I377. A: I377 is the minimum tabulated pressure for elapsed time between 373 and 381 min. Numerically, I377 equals 9.03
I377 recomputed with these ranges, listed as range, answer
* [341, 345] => 10.1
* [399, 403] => 9.17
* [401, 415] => 9.58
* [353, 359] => 11.5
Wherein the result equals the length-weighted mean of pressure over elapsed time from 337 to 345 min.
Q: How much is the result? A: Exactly 9.94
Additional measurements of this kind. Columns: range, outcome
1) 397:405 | 9.41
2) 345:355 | 11.5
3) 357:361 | 11.9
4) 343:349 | 10.8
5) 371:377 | 9.46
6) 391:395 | 9.04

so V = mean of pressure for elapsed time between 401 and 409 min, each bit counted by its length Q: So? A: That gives 9.71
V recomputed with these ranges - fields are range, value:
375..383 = 9.18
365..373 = 9.8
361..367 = 10.8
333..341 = 9.39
